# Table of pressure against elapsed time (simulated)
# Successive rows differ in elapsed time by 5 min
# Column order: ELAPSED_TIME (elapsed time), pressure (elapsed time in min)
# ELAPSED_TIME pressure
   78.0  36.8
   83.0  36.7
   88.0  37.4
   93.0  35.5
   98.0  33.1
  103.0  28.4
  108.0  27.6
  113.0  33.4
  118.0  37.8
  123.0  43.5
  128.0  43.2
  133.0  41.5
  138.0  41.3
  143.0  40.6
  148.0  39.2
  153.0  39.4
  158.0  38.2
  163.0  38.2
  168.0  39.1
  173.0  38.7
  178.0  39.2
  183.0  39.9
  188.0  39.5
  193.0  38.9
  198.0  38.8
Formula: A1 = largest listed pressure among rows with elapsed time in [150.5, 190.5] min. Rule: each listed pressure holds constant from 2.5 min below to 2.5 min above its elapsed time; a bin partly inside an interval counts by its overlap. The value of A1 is 39.9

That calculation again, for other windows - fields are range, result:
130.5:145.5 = 41.5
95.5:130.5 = 43.5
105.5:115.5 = 33.4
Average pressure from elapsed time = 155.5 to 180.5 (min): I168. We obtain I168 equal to 38.7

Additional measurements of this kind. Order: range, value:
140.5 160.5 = 39.4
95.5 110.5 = 29.7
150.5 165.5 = 38.6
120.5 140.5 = 42.4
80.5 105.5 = 34.2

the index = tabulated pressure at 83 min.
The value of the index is 36.7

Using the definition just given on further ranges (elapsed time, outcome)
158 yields 38.2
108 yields 27.6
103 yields 28.4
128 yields 43.2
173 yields 38.7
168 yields 39.1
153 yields 39.4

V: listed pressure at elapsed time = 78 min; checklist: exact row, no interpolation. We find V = 36.8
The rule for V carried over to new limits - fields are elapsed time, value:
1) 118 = 37.8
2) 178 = 39.2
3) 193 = 38.9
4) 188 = 39.5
